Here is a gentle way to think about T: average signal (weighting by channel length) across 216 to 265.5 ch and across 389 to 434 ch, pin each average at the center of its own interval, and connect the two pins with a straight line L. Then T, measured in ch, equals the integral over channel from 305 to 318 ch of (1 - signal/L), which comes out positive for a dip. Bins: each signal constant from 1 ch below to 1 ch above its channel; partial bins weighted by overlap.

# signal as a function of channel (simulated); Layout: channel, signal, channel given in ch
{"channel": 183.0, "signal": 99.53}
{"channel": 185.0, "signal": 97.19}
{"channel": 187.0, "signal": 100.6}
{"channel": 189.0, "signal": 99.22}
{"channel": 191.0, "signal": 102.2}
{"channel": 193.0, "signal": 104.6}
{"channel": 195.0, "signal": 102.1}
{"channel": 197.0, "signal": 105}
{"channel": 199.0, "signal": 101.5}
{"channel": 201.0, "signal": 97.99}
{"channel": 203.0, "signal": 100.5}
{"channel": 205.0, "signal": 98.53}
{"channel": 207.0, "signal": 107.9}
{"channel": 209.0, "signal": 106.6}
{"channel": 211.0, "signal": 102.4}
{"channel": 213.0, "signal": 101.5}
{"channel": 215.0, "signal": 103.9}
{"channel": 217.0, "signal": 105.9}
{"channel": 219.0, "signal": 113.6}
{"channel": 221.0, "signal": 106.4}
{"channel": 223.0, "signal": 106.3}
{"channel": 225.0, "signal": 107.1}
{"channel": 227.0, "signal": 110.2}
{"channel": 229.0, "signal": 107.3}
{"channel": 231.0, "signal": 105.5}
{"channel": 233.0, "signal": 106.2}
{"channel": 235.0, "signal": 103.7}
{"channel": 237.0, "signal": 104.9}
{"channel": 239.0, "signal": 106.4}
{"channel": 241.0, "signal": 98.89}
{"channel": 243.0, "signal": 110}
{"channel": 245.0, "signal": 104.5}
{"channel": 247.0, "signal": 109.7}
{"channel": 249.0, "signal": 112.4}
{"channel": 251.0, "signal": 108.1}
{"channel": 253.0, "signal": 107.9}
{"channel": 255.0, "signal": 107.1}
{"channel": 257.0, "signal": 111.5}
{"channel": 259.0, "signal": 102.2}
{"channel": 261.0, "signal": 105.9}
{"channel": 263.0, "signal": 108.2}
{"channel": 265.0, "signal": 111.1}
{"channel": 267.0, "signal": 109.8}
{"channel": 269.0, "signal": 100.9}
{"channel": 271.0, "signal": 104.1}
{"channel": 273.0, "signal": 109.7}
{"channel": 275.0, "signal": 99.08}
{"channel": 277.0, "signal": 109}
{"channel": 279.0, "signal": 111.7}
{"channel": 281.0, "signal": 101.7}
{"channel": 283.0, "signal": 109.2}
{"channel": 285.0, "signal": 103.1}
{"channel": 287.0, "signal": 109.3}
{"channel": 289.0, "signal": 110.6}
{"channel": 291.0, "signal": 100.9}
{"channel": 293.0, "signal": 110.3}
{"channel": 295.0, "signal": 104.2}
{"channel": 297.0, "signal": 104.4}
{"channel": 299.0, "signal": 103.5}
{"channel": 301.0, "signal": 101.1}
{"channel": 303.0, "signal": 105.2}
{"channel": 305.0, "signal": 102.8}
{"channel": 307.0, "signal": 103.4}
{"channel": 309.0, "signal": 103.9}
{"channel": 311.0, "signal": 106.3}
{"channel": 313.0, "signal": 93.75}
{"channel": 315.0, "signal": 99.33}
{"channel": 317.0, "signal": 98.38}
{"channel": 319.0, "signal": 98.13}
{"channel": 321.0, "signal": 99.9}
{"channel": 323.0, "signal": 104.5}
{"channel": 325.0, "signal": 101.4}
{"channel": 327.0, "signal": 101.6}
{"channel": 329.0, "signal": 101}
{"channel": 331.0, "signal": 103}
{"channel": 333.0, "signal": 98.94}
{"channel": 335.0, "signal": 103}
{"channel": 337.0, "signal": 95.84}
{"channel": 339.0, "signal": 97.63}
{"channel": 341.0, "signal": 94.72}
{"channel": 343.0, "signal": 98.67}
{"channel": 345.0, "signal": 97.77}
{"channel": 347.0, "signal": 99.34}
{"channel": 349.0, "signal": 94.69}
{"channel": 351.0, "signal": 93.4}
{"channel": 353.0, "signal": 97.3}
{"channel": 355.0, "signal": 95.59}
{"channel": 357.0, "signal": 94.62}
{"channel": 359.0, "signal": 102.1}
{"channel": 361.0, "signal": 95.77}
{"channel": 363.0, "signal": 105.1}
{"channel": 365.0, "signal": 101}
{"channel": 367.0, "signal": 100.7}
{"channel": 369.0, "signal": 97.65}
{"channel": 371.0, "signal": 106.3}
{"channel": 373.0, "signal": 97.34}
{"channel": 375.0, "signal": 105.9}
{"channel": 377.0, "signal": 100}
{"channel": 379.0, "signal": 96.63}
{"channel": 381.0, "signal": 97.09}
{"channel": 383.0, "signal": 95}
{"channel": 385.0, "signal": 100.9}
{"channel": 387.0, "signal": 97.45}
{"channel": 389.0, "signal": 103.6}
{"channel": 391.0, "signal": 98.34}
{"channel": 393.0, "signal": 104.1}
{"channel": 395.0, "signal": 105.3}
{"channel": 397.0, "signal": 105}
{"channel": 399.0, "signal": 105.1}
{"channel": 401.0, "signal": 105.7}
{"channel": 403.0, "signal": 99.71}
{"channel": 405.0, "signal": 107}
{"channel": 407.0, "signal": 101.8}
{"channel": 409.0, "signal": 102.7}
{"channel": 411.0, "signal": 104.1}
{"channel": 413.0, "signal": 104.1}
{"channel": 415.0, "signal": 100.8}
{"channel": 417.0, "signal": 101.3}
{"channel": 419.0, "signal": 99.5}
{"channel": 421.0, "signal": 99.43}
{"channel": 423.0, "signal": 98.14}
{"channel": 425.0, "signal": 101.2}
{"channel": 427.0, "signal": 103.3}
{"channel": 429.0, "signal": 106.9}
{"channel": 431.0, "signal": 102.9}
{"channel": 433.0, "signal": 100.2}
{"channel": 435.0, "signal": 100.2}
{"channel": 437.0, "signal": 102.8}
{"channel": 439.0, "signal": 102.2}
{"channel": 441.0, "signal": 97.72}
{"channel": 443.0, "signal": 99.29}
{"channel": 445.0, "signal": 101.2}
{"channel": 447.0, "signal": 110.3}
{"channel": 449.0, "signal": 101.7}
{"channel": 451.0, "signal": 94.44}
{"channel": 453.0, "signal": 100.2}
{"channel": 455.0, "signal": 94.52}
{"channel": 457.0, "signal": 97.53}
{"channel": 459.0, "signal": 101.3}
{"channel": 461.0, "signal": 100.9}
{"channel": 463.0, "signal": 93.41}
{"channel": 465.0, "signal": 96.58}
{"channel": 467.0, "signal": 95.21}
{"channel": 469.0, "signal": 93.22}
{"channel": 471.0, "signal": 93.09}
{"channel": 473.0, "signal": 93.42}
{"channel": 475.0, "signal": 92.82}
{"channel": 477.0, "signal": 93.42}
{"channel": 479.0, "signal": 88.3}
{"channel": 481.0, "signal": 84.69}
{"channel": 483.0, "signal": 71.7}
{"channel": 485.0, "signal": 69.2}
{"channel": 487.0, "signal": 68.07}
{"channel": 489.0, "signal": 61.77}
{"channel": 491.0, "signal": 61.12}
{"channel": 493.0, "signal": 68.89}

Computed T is 0.5 ch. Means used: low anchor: 107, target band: 101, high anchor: 103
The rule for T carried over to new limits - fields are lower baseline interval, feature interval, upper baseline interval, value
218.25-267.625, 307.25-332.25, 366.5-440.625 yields 0.9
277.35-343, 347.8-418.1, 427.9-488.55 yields -1.4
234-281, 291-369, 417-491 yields 1.4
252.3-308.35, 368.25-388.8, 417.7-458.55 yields 0.6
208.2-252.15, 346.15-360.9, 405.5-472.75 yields 0.9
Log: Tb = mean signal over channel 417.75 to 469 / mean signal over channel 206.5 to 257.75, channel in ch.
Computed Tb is 0.9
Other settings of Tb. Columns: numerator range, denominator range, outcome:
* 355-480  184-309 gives 0.95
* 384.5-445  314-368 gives 1.03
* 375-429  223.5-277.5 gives 0.95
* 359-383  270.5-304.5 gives 0.95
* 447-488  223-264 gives 0.86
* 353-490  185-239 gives 0.94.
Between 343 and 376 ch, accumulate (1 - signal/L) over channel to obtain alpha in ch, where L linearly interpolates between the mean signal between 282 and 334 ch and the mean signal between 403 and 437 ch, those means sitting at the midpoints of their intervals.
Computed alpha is 1.1 ch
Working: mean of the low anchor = 103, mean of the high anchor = 102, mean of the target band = 99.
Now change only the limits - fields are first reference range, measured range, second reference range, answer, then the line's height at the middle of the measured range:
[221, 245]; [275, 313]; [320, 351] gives -1.16 ch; 102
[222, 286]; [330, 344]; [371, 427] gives 0.66 ch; 104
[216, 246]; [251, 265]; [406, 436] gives -0.22 ch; 106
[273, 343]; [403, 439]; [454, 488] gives -3.18 ch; 93.8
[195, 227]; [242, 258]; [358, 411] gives -0.79 ch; 104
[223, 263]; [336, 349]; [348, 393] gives 0.47 ch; 101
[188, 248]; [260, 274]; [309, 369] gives -0.64 ch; 102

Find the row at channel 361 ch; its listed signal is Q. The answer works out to 95.77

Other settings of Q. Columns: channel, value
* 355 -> 95.59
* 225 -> 107.1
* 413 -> 104.1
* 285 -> 103.1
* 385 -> 100.9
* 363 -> 105.1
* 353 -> 97.3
